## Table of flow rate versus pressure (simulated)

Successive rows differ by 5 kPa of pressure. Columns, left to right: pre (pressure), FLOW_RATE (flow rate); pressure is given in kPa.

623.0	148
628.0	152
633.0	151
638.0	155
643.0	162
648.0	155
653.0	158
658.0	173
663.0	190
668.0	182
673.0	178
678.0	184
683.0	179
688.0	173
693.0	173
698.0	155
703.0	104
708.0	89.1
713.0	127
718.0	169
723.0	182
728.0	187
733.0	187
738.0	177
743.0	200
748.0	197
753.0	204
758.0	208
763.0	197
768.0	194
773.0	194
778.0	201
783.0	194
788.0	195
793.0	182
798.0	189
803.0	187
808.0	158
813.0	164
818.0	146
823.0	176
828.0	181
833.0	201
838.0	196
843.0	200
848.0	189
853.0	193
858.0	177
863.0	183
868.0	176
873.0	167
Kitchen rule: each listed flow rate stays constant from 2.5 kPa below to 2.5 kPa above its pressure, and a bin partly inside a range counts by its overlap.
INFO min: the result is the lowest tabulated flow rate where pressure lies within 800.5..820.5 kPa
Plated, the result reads 146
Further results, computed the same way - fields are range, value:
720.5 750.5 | 177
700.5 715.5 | 89.1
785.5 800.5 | 182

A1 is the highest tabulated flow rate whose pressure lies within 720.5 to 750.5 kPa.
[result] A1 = 200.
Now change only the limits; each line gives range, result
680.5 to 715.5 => 179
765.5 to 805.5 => 201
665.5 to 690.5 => 184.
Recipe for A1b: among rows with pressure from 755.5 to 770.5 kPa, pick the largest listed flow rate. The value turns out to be 208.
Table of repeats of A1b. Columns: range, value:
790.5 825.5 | 189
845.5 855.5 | 193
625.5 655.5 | 162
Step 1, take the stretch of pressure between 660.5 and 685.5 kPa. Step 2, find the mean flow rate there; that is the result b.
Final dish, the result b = 183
